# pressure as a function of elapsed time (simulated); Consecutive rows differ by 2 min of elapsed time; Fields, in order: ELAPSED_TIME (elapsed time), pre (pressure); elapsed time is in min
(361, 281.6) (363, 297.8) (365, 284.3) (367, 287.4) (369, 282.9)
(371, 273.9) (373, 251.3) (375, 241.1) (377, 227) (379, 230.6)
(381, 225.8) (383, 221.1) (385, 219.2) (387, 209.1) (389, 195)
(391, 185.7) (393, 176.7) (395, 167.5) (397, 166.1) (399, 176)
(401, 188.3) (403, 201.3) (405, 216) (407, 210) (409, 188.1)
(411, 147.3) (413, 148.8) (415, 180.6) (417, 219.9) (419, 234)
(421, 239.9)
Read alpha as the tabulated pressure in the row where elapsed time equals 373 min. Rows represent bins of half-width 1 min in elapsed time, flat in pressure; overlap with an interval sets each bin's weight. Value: 251.3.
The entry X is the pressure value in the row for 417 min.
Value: 219.9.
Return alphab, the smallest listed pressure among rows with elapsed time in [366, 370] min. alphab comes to 282.9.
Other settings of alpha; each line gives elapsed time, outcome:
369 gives 282.9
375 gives 241.1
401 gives 188.3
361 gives 281.6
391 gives 185.7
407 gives 210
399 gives 176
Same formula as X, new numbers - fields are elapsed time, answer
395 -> 167.5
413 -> 148.8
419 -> 234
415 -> 180.6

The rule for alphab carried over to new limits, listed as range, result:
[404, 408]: 210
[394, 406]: 166.1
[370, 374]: 251.3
